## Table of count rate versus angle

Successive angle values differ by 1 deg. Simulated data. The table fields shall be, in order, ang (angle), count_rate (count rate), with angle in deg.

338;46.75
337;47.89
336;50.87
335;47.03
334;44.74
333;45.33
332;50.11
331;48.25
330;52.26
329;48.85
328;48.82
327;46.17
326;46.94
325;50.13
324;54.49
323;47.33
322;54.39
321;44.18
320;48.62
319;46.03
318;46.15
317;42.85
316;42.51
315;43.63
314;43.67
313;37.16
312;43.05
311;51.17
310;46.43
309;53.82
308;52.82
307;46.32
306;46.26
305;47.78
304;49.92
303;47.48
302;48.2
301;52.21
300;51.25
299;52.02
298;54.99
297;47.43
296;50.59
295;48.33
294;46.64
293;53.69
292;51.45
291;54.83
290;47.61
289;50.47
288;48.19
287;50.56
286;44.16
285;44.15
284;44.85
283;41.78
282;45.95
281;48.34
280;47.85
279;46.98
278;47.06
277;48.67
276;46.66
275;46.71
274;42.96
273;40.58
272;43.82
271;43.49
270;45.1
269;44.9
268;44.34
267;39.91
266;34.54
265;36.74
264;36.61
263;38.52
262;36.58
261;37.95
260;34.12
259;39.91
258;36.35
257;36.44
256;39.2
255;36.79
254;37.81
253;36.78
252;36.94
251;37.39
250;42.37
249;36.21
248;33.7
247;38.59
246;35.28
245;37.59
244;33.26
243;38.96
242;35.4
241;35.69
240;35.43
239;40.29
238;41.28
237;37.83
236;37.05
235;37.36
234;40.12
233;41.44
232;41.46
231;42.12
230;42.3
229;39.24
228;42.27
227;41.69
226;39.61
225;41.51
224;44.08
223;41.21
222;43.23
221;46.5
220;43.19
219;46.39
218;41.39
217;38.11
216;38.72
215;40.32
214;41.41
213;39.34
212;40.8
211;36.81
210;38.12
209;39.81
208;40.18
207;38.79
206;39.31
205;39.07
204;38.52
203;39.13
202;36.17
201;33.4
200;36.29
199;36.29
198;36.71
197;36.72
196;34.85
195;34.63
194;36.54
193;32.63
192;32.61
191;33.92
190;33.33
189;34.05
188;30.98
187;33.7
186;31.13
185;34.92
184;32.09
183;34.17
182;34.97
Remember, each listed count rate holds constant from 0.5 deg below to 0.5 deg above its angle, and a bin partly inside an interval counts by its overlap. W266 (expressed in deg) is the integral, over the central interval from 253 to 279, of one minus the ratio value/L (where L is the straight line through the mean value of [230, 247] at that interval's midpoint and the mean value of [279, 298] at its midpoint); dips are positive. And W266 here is 1.9 deg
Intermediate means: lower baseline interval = 38.3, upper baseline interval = 48.3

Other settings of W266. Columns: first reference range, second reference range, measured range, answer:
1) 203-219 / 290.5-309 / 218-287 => 5.9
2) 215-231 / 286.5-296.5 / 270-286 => 1.1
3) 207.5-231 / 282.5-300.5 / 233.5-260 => 4.0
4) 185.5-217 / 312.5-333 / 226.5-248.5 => 0.6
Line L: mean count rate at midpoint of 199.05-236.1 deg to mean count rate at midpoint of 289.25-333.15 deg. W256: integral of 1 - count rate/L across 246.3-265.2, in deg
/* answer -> 2.71 deg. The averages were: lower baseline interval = 40.2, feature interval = 37.3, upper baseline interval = 48.5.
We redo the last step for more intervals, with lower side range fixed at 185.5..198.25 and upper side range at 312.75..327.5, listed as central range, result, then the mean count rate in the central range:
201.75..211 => -0.9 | 38.8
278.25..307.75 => -3.3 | 48.7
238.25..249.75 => 0.7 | 36.6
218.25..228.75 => -1.7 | 42.8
